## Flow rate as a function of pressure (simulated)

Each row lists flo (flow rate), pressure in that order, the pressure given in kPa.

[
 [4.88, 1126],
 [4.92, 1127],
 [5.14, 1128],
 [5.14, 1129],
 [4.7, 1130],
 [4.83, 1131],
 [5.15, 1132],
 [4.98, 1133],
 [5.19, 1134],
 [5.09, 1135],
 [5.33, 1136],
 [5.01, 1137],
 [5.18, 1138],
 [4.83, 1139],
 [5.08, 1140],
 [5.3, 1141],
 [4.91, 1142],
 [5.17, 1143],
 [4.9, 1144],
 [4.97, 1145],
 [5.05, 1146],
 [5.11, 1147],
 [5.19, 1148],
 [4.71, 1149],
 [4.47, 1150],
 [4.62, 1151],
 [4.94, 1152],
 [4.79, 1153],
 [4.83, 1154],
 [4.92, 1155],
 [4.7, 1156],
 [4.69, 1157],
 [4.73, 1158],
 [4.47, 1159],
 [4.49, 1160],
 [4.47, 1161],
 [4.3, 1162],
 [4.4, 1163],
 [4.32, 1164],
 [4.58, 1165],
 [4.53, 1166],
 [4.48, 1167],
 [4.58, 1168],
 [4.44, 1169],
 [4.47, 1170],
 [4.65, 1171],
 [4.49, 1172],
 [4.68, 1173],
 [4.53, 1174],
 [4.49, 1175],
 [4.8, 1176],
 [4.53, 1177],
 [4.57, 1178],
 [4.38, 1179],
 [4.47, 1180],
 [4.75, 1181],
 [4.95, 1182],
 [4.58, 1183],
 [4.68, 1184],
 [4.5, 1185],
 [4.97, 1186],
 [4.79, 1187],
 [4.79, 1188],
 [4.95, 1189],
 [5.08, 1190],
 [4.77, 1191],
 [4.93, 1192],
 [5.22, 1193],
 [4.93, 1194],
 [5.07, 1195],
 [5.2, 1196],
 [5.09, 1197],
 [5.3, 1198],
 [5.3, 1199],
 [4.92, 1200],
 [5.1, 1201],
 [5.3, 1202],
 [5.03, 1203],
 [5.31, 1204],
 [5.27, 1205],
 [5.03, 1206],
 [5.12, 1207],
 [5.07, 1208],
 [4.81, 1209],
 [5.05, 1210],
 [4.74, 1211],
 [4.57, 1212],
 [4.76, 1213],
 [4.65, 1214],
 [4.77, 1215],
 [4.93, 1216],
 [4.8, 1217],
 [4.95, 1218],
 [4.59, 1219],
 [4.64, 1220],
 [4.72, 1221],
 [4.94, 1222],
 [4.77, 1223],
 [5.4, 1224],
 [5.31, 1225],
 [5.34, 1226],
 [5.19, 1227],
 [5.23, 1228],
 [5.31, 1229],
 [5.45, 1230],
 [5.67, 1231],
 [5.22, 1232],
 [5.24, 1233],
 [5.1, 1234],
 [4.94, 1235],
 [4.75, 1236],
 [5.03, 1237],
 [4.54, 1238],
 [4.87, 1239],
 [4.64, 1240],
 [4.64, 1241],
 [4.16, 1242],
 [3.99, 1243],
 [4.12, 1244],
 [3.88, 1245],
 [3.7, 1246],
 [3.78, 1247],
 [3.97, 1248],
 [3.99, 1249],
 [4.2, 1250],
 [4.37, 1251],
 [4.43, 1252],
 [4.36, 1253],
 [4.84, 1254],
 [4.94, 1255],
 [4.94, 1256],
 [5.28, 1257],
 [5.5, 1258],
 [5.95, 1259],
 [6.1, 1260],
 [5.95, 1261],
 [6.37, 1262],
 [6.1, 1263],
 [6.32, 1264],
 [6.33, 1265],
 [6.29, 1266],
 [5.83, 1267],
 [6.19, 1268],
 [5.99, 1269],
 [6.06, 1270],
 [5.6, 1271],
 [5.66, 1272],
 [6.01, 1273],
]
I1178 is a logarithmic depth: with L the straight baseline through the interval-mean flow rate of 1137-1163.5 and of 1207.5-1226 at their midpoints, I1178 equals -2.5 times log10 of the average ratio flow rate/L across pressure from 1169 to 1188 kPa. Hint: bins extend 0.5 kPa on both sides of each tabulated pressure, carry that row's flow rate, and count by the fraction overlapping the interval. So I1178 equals 0.05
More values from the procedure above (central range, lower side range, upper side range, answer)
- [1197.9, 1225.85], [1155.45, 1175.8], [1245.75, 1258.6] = -0.10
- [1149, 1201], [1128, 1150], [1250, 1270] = 0.10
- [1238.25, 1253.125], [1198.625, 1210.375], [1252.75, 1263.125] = 0.27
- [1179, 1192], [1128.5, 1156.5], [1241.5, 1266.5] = 0.04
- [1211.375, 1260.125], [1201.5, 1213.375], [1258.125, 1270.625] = 0.16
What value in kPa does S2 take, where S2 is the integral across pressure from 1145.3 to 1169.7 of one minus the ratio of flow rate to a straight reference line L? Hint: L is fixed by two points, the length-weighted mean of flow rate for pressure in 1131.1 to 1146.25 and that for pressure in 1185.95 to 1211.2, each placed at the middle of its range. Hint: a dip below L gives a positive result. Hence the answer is 1.95 kPa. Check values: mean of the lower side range 5.07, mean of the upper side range 5.05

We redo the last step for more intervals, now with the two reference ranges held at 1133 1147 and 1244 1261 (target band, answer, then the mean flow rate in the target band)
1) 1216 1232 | -1.1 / 5.09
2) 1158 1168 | 1.0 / 4.47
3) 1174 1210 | -0.2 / 4.91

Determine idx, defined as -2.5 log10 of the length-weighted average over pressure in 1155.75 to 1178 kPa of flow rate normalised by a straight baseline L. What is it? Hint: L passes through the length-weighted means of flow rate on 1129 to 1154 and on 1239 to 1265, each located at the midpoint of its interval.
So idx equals 0.09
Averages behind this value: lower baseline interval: 4.98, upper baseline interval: 4.85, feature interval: 4.54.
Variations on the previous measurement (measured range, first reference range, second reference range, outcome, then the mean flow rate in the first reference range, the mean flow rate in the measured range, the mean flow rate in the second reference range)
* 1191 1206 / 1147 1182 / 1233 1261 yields -0.11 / 4.61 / 5.12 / 4.66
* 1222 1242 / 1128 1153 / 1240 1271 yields 0.00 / 4.99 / 5.06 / 5.09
